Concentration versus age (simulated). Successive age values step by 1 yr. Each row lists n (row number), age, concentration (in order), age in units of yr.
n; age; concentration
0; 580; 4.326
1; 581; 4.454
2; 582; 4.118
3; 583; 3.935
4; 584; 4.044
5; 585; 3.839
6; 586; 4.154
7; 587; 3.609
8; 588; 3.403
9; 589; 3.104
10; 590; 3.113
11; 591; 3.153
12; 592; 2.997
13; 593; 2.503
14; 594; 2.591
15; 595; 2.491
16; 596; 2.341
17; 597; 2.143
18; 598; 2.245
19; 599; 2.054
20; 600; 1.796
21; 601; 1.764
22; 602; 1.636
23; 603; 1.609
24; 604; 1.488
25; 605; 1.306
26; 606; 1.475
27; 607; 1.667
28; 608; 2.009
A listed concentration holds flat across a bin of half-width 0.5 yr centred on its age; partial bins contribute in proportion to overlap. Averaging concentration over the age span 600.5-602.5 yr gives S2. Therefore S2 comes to 1.7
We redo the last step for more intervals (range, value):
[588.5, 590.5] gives 3.11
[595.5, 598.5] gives 2.24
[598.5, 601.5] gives 1.87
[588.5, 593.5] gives 2.97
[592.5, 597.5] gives 2.41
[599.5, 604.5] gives 1.66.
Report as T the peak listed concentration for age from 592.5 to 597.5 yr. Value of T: 2.591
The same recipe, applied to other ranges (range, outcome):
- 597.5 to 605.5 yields 2.245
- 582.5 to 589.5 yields 4.154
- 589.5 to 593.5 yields 3.153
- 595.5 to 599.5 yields 2.341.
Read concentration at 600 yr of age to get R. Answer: 1.796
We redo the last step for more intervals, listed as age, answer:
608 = 2.009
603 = 1.609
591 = 3.153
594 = 2.591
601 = 1.764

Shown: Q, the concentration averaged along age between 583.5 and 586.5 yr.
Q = 4.01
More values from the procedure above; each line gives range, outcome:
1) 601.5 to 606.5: 1.5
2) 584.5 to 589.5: 3.62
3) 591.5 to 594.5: 2.7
